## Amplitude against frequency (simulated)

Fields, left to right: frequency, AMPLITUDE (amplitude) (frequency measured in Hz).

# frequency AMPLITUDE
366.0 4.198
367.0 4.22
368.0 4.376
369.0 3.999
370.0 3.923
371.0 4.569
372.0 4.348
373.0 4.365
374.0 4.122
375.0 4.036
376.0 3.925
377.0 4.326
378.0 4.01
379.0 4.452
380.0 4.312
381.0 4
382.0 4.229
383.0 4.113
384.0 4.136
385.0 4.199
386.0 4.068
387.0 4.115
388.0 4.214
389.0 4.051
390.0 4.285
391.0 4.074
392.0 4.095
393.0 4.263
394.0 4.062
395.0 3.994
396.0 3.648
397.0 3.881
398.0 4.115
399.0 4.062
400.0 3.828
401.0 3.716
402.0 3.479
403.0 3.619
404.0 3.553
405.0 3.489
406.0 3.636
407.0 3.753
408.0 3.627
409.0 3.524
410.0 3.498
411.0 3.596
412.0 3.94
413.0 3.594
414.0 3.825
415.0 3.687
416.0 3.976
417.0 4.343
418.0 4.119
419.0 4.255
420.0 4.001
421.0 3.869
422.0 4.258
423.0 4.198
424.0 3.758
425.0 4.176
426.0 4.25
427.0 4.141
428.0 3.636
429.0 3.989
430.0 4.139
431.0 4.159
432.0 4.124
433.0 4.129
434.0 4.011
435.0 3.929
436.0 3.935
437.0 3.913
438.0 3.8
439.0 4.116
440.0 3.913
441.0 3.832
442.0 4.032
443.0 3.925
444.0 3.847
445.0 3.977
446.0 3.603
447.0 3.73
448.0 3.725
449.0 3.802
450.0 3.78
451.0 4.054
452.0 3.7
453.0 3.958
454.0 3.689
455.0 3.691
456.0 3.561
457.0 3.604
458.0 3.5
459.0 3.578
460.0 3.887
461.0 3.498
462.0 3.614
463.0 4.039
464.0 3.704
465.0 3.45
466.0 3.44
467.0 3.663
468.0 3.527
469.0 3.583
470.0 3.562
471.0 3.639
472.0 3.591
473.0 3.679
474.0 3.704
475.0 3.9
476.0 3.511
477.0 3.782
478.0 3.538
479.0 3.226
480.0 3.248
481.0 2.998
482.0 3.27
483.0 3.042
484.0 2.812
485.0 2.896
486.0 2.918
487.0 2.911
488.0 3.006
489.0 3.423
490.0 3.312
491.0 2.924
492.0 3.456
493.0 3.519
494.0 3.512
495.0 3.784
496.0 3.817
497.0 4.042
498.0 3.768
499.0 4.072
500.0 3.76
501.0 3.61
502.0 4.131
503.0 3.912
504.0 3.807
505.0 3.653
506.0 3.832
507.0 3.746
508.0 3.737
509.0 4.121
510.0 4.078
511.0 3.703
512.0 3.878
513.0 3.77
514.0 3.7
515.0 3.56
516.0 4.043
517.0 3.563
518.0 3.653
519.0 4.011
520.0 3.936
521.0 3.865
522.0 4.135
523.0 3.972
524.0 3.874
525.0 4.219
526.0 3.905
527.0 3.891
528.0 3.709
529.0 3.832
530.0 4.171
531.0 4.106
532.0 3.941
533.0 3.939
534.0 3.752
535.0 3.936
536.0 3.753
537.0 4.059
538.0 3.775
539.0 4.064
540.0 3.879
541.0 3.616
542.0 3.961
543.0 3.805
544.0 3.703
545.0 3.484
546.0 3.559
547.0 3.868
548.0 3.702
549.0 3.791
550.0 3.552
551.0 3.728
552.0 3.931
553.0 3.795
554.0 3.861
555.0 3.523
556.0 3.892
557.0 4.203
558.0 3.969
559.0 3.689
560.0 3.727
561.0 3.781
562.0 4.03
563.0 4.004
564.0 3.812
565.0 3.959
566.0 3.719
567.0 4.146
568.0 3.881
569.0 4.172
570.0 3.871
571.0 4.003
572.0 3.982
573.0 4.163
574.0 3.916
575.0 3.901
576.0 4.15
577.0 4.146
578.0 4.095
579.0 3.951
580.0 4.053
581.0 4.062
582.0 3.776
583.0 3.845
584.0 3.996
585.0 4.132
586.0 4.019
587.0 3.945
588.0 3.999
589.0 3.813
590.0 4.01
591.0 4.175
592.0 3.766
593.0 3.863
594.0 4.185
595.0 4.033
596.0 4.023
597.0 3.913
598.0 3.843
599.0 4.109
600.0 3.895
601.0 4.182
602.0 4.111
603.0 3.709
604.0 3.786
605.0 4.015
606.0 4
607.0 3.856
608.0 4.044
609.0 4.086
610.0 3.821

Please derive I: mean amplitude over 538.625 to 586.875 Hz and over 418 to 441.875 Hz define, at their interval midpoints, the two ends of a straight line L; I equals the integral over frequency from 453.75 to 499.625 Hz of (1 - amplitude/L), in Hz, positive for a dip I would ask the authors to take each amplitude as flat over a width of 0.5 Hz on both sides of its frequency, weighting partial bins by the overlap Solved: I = 5.6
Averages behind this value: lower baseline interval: 4.03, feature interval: 3.5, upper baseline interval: 3.89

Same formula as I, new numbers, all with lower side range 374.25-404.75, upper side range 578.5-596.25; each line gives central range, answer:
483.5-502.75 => 2.6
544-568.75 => 1.0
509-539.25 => 0.7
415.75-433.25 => -0.3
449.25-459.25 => 0.7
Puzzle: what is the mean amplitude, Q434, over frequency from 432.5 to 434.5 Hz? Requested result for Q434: 4.07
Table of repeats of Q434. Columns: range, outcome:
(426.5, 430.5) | 3.98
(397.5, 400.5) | 4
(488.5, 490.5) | 3.37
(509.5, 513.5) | 3.86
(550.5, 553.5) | 3.82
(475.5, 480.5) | 3.46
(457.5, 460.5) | 3.65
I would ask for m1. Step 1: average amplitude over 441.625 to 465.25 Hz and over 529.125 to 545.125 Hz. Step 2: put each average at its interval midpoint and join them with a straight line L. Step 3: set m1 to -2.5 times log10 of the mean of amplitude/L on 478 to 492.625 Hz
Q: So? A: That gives 0.213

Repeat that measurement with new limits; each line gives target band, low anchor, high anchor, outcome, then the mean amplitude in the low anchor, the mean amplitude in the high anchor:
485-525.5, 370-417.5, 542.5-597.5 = 0.06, 3.97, 3.91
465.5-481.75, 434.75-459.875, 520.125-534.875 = 0.09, 3.81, 3.95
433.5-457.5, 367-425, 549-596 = 0.04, 3.99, 3.94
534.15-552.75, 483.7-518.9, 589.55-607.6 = 0.00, 3.62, 3.97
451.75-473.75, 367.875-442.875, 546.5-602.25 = 0.09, 3.99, 3.94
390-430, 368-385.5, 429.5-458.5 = 0.04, 4.19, 3.87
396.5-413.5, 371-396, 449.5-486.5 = 0.08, 4.16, 3.54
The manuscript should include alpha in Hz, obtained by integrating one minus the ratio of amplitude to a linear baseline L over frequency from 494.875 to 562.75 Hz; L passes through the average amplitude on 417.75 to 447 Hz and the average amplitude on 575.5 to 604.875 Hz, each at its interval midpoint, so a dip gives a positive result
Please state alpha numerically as 2.40 Hz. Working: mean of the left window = 4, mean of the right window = 3.99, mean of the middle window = 3.85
